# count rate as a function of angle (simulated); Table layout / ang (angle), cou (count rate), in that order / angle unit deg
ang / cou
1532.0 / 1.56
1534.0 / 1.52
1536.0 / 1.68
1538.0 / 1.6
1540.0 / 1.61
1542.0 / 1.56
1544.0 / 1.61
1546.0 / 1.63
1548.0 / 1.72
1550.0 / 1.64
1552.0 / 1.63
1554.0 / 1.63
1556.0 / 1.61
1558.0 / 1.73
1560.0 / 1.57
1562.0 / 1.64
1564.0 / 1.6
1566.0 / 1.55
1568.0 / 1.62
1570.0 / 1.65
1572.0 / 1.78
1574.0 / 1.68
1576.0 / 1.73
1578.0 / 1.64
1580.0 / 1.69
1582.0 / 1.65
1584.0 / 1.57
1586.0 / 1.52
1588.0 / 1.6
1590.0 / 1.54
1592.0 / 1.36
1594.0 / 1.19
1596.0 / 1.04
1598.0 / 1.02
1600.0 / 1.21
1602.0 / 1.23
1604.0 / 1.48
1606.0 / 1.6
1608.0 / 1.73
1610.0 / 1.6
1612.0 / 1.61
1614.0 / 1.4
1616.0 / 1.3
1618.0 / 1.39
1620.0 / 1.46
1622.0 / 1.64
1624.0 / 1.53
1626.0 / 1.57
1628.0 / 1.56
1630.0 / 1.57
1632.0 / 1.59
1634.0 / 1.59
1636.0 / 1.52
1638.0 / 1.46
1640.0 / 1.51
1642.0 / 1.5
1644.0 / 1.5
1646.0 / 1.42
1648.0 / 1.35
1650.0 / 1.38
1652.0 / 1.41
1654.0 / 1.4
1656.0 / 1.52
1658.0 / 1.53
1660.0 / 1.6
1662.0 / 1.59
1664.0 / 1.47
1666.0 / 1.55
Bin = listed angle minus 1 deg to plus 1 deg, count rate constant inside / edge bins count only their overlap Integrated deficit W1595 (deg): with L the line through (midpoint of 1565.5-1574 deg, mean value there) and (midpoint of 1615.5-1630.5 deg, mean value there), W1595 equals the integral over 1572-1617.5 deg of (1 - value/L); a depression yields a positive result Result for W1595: 3.2 deg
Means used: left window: 1.66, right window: 1.51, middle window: 1.48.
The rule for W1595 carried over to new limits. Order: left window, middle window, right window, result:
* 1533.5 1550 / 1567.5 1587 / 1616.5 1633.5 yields -0.9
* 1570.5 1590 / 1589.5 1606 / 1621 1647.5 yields 3.5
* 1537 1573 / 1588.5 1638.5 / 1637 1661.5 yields 2.6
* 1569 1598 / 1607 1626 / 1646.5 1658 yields -0.6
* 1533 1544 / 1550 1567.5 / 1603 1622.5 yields -0.5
